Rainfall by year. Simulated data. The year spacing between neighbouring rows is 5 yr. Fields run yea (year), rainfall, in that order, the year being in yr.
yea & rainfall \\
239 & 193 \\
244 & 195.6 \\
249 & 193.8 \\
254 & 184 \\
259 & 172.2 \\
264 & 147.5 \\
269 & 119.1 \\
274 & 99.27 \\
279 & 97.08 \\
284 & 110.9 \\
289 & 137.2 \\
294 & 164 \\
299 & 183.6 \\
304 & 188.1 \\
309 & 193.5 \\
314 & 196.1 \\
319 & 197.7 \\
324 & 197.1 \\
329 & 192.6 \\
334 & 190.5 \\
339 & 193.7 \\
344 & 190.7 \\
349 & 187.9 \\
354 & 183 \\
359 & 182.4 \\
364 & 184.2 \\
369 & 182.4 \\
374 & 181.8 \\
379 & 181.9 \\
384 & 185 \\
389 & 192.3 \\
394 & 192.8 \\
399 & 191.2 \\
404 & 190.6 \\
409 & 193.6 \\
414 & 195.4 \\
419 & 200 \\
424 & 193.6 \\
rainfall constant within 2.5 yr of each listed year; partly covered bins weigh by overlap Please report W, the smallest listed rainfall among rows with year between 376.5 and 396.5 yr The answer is 181.9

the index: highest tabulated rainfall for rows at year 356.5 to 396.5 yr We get 192.8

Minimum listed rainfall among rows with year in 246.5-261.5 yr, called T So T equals 172.2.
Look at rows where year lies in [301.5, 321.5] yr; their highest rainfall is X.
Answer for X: 197.7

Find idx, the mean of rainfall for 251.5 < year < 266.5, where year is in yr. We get 168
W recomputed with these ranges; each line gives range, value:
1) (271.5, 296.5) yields 97.08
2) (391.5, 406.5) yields 190.6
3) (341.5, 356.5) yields 183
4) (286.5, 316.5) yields 137.2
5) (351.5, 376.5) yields 181.8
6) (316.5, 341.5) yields 190.5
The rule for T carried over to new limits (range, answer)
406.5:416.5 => 193.6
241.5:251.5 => 193.8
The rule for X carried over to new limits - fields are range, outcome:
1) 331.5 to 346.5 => 193.7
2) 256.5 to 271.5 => 172.2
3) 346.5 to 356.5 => 187.9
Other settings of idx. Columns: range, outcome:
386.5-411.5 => 192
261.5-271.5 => 133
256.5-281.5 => 127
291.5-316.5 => 185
